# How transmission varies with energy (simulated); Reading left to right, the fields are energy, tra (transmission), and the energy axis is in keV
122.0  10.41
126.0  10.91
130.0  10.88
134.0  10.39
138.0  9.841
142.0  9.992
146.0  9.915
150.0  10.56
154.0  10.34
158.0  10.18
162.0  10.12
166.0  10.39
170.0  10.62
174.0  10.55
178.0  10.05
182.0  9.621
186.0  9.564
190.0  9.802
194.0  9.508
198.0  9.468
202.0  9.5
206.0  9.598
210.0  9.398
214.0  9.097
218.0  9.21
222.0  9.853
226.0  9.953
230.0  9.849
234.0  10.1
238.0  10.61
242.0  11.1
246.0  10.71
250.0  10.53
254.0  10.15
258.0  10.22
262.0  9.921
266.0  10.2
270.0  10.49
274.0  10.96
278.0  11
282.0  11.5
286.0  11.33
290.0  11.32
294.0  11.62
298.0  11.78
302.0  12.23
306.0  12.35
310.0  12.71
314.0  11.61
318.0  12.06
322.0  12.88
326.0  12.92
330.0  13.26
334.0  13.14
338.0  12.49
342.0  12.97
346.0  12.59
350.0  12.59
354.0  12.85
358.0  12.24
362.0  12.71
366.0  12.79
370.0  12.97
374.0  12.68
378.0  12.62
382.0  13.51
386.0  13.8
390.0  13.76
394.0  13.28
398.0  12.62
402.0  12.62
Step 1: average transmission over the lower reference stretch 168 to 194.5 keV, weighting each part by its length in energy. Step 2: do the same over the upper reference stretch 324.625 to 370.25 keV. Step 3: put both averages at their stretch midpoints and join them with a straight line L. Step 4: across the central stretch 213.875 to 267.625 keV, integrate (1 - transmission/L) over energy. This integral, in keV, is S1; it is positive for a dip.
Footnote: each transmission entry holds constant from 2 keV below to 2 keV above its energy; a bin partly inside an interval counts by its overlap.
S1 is 4.1 keV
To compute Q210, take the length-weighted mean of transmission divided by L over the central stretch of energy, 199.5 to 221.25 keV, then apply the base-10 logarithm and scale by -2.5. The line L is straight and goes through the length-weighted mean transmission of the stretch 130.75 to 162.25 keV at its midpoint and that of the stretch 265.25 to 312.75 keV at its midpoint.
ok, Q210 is 0.15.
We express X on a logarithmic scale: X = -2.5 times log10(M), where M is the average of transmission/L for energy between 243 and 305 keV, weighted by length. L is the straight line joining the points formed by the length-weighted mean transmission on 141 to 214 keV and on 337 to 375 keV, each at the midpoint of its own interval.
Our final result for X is 0.046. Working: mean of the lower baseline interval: 9.93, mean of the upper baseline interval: 12.7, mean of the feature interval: 11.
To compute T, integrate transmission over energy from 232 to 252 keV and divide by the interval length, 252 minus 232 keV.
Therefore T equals 10.6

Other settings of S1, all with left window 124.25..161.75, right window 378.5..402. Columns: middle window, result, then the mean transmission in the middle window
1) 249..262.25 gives 1.65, 10.2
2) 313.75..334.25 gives -0.33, 12.7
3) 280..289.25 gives 0.47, 11.4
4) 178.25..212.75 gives 4.33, 9.57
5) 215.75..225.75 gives 1.47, 9.59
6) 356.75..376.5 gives 0.46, 12.7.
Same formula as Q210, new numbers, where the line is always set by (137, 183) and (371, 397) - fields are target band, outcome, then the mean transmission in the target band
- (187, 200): 0.11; 9.59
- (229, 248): 0.08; 10.5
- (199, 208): 0.13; 9.54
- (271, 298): 0.06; 11.3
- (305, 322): 0.00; 12.3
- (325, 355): -0.02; 12.8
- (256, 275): 0.13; 10.3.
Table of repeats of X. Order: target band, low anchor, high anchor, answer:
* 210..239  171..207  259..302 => 0.06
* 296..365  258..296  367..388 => -0.04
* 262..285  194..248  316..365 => 0.04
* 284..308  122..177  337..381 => 0.02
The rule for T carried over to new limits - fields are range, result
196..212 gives 9.49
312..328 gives 12.4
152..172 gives 10.3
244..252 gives 10.6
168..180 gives 10.4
